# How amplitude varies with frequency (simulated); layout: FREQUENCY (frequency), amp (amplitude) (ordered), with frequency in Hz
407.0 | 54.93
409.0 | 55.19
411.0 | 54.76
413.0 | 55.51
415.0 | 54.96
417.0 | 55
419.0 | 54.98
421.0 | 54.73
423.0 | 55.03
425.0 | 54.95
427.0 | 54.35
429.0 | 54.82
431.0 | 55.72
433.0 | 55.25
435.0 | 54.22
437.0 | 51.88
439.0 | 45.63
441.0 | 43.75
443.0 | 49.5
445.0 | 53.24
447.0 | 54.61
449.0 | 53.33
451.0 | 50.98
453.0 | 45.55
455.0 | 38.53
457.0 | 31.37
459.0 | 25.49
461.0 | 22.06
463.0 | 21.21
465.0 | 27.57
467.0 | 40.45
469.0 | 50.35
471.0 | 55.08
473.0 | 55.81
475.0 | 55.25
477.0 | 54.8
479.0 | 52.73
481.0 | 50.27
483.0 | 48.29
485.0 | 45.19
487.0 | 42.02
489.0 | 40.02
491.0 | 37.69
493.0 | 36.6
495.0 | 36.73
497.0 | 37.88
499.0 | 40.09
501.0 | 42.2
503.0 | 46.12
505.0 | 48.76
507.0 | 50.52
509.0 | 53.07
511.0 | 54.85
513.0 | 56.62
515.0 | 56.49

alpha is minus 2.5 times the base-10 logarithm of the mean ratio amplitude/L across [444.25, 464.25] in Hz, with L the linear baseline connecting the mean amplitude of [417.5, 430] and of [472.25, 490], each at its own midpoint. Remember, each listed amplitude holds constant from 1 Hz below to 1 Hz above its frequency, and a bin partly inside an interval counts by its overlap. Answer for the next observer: 0.30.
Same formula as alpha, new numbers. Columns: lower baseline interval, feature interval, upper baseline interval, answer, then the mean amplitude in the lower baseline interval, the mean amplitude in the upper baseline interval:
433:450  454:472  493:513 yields 0.38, 51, 45.7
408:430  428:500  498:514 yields 0.16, 54.9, 49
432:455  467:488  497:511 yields -0.05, 50.2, 46.7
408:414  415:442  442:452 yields 0.01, 55.2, 52.3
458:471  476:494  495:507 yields -0.18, 33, 43.1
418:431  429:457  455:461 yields -0.23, 54.9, 29.1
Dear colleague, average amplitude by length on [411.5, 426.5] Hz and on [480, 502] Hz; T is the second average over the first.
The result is 0.8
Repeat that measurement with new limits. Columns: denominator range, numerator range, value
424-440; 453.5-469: 0.59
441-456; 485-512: 0.89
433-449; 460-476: 0.81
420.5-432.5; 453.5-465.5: 0.52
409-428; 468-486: 0.95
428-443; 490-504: 0.77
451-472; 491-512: 1.22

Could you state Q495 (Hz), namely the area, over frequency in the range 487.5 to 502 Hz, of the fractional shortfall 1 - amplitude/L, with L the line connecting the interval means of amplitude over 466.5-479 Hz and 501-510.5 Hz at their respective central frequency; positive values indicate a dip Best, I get 3.3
